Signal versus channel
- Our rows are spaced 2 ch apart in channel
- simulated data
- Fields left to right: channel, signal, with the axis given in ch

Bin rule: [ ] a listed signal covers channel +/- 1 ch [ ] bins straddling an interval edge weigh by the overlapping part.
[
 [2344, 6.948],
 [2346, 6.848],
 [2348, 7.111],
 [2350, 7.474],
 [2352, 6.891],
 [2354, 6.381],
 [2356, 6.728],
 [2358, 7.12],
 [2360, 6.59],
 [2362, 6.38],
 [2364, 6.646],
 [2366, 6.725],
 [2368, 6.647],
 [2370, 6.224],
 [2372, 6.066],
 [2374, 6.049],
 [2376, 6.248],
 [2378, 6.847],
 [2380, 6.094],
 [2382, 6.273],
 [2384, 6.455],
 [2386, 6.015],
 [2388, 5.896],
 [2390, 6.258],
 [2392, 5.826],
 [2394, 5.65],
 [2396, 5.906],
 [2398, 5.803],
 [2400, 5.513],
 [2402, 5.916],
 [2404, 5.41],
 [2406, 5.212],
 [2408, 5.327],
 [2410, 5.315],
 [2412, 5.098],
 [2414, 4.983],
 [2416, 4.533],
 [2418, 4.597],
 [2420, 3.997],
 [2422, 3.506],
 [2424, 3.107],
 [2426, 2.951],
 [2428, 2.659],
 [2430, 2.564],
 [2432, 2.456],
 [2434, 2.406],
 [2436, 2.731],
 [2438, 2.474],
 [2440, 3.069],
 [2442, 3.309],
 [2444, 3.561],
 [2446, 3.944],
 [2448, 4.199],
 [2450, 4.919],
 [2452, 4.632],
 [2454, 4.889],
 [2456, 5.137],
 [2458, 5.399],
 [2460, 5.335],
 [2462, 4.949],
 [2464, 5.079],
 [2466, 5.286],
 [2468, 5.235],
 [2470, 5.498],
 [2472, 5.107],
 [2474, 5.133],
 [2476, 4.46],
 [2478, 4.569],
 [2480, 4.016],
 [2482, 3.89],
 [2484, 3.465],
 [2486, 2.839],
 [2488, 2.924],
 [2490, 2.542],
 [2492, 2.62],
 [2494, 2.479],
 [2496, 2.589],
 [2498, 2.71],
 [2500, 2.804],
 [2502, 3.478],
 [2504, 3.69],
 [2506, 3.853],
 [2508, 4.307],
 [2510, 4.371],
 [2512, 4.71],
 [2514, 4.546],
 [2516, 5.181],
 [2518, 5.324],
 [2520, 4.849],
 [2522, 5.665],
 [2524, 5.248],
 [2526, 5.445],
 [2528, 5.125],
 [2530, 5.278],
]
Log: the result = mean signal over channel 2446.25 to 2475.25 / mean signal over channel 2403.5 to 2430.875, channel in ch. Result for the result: 1.19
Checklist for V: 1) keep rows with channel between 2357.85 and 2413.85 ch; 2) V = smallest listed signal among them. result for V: 5.098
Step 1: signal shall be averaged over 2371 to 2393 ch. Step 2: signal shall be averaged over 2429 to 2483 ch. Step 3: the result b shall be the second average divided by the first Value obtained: 0.68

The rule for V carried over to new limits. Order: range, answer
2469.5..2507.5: 2.479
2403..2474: 2.406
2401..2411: 5.212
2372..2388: 5.896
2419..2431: 2.564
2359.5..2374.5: 6.049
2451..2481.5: 4.016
